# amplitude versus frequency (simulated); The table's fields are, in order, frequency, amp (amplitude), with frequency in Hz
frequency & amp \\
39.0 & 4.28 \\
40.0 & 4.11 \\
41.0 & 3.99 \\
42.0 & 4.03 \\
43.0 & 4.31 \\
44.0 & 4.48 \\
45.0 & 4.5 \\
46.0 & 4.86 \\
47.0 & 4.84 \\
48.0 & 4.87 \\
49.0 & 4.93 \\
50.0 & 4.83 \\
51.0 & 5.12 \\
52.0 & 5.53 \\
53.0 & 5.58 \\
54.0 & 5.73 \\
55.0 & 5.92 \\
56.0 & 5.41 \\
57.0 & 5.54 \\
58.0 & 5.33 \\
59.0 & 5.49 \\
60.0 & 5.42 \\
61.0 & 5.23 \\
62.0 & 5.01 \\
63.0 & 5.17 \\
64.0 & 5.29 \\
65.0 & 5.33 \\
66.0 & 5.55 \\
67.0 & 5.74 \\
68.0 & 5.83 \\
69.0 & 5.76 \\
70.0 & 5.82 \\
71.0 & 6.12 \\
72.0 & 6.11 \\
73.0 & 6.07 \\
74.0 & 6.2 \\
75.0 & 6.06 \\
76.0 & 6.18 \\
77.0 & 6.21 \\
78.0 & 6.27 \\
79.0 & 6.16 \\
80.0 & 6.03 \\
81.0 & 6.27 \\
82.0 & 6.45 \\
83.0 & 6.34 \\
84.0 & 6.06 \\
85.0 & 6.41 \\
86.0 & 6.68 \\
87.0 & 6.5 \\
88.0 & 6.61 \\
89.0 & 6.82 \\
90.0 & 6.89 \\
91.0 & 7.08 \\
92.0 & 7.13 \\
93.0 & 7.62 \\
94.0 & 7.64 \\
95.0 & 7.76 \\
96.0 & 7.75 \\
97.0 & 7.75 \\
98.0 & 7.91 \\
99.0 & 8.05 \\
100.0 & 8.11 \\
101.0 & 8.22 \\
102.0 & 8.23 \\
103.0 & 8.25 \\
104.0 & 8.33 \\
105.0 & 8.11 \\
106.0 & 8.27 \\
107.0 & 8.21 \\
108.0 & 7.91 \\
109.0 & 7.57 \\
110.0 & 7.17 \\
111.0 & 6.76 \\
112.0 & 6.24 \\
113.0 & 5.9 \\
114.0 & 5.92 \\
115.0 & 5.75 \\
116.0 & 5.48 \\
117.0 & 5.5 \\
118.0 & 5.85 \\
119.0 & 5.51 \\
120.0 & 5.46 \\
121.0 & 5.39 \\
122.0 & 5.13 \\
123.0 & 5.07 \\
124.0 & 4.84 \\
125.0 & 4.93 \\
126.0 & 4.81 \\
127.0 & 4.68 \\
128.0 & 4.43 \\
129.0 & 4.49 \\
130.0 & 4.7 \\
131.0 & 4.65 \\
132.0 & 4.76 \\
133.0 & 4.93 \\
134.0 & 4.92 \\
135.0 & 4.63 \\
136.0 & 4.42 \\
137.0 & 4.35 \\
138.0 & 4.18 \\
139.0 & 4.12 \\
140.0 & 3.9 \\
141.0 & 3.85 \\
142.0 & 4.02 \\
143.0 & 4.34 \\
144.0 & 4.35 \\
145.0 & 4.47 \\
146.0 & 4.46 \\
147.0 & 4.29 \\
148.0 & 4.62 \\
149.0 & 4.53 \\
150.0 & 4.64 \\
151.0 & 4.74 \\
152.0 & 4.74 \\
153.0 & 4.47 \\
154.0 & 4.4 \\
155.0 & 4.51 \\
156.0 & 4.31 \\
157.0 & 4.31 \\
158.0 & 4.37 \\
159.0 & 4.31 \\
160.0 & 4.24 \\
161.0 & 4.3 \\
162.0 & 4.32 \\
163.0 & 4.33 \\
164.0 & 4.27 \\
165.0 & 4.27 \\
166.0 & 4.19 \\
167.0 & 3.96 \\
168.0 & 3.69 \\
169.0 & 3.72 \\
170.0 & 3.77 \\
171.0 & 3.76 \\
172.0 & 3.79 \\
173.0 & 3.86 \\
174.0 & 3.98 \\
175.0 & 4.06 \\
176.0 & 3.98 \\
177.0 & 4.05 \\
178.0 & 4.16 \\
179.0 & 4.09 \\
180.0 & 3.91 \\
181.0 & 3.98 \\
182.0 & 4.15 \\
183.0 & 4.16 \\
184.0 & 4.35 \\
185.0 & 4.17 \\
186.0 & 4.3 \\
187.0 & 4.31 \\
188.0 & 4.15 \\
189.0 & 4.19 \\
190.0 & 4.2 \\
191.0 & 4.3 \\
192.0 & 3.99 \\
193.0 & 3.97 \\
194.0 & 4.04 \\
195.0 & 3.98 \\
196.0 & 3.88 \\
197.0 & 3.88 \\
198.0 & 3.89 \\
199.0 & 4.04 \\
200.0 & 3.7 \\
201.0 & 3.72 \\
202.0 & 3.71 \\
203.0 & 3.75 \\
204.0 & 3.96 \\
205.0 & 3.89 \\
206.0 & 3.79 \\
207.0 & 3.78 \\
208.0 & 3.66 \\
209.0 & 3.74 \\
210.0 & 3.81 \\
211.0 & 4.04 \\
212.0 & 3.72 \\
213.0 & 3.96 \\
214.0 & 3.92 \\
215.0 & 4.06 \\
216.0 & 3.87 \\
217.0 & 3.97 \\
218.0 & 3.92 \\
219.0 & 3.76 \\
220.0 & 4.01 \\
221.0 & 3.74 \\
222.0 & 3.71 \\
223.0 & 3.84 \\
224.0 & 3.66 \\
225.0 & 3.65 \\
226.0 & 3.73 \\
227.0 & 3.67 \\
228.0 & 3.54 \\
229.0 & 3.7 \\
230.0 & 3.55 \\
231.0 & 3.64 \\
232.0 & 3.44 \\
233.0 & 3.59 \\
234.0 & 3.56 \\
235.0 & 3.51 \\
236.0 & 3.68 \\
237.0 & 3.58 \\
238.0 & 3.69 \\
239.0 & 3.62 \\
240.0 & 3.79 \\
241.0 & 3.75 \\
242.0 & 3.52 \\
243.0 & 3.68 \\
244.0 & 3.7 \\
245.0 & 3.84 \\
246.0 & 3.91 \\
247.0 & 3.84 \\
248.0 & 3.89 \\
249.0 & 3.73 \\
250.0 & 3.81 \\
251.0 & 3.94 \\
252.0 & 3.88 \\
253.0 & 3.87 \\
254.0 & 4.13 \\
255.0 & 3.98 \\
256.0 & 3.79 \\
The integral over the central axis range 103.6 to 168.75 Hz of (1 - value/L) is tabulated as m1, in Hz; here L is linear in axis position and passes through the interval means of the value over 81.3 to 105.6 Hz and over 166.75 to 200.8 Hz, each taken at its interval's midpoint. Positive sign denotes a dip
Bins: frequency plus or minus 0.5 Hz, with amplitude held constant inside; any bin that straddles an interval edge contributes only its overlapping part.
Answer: 8.60 Hz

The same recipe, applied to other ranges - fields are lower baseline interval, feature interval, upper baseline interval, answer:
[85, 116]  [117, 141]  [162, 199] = 5.4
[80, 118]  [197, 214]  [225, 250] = 2.4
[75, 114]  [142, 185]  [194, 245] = 8.5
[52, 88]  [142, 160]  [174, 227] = 0.9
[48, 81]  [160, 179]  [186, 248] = 1.5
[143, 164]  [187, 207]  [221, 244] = 0.2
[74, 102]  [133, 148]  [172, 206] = 3.0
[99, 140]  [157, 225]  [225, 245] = 7.5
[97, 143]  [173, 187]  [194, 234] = 1.3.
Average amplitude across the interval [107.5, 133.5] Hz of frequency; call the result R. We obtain 5.53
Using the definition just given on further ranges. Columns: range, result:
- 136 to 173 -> 4.24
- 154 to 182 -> 4.1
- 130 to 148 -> 4.41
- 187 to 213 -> 3.92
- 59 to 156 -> 5.84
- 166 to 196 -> 4.04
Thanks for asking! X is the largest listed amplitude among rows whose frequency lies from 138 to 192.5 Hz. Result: 4.74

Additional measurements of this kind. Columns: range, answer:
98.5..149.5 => 8.33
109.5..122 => 7.17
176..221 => 4.35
